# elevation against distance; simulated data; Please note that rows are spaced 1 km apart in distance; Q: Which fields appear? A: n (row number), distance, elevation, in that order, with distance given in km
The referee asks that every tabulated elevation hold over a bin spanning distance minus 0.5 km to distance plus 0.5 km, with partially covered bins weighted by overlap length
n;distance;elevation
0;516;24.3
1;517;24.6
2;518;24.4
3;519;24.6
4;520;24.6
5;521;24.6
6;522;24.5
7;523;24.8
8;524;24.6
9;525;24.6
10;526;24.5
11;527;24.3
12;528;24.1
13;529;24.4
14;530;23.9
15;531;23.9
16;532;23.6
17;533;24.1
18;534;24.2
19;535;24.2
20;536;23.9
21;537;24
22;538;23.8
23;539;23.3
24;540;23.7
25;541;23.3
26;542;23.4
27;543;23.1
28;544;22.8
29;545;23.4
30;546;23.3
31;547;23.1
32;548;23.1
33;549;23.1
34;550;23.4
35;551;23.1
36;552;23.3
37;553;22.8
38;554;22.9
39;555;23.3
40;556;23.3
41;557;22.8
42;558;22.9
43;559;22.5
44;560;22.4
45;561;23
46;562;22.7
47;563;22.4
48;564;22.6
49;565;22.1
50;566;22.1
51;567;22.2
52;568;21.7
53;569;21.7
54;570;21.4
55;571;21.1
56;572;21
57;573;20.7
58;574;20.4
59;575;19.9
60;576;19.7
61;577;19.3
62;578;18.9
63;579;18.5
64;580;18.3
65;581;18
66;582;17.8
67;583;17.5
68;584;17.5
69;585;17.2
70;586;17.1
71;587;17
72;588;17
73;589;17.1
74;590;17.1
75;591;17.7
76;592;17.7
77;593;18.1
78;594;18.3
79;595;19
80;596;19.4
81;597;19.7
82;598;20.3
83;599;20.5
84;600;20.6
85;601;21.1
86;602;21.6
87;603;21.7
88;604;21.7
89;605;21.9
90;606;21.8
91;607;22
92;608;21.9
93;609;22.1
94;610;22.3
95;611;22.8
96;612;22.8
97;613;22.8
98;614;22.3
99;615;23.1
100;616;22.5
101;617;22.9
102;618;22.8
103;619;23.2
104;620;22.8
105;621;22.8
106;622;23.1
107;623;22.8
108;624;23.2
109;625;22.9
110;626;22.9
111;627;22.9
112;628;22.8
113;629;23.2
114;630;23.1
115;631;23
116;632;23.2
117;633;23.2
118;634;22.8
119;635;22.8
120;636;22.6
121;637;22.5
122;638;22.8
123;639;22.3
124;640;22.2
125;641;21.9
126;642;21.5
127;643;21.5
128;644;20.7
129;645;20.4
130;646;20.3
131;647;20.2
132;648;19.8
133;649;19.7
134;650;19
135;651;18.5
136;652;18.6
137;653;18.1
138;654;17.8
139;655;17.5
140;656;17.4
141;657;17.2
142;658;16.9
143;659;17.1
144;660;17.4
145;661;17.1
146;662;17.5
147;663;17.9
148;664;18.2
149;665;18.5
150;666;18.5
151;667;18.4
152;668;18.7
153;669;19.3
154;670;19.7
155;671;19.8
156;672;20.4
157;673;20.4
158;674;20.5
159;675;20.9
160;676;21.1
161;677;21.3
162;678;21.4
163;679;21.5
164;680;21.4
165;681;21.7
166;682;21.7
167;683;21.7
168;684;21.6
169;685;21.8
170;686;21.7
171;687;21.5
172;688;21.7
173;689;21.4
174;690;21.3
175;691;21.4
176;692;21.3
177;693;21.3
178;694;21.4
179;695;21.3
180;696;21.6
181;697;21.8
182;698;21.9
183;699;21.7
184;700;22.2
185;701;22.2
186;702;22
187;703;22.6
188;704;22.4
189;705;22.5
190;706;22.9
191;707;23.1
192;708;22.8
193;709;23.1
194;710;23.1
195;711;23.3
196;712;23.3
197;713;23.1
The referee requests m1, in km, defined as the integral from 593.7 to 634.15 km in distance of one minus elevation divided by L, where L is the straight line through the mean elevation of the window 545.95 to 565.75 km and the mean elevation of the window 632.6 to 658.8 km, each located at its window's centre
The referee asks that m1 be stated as -1.8 km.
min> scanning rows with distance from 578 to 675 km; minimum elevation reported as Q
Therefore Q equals 16.9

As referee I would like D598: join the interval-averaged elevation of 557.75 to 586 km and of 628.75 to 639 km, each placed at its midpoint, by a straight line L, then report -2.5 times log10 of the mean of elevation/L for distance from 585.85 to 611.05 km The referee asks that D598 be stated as 0.09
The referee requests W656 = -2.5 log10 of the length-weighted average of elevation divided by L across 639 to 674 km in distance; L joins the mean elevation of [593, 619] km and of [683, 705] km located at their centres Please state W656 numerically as 0.13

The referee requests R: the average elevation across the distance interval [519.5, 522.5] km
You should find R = 24.6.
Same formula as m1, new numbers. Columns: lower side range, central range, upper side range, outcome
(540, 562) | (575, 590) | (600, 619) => 3.1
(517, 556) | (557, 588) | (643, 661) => 2.7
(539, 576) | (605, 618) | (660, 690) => -0.6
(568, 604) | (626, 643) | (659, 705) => -2.3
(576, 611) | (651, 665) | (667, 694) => 2.0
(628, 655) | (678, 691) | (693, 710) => 0.2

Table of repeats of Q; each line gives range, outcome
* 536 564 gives 22.4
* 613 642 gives 21.5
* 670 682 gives 19.7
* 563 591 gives 17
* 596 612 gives 19.4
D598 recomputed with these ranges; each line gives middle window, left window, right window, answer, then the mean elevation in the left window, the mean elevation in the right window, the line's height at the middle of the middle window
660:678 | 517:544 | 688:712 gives 0.165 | 24.1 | 22.1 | 22.5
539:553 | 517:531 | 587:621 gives 0.010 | 24.4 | 20.8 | 23.4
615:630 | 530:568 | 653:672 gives -0.154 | 23.2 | 18.1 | 19.9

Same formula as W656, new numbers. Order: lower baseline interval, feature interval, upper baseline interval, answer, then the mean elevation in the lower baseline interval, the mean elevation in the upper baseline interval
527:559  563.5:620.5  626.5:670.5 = 0.08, 23.5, 20.1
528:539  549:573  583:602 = -0.05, 24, 18.5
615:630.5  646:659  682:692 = 0.21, 22.9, 21.6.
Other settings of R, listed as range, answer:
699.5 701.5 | 22.2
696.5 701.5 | 22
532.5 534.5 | 24.1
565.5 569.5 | 21.9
